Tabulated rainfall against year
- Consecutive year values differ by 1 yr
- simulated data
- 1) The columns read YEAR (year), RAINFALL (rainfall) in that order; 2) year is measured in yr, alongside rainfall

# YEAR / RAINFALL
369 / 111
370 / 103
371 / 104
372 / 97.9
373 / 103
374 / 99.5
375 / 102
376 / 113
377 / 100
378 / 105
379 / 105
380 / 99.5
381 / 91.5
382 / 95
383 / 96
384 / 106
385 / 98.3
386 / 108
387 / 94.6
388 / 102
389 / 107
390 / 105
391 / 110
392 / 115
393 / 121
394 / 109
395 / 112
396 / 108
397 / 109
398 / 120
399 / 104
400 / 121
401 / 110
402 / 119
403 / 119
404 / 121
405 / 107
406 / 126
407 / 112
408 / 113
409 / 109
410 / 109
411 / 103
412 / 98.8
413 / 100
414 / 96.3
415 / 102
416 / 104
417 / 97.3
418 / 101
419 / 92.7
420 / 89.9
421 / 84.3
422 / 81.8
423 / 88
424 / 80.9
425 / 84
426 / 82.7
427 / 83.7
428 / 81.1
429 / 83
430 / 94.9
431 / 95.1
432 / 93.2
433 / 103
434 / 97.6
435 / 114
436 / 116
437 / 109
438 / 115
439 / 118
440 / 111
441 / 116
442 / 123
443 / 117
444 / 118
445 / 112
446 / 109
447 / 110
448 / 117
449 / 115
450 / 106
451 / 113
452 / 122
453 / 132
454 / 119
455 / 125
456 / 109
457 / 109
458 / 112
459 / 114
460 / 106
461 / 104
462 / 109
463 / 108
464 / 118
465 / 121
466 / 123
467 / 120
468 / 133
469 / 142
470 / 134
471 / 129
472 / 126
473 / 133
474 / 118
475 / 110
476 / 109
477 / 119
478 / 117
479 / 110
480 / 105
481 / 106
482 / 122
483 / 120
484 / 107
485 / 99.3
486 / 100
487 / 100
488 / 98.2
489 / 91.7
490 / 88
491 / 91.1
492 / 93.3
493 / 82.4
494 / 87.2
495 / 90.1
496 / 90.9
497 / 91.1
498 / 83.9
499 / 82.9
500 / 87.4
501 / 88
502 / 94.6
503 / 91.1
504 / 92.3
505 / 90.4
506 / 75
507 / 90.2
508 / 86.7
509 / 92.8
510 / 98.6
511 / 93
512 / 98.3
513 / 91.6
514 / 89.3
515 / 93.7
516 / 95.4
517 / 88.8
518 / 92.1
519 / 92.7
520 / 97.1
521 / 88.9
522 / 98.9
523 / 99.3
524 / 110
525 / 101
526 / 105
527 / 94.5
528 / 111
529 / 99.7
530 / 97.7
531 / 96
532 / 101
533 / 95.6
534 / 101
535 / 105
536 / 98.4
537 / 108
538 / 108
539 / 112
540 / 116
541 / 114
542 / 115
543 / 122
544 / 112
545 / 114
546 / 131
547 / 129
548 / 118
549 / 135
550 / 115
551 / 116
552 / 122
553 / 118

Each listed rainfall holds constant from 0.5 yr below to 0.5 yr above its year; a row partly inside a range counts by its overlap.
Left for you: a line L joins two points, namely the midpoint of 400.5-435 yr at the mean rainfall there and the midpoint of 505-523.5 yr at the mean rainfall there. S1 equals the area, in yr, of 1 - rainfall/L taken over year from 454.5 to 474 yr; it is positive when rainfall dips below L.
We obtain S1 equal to -4.9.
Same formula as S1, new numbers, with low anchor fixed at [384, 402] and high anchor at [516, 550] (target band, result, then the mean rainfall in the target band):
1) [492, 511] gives 3.2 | 88.9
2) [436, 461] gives -1.5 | 115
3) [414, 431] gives 2.9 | 89.8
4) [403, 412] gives -0.3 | 112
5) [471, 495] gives 0.3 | 106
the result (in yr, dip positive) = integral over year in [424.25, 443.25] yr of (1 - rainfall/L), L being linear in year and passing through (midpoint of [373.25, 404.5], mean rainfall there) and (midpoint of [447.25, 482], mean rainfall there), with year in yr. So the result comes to 2.0 yr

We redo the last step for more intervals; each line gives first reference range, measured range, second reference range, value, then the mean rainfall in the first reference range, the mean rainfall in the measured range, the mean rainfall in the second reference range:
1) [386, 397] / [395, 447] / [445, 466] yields 3.21 yr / 108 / 104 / 114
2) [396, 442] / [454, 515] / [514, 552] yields 0.31 yr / 103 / 104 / 106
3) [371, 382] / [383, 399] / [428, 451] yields -0.74 yr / 101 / 108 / 108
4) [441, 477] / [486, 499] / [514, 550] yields 2.49 yr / 118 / 90.7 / 106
